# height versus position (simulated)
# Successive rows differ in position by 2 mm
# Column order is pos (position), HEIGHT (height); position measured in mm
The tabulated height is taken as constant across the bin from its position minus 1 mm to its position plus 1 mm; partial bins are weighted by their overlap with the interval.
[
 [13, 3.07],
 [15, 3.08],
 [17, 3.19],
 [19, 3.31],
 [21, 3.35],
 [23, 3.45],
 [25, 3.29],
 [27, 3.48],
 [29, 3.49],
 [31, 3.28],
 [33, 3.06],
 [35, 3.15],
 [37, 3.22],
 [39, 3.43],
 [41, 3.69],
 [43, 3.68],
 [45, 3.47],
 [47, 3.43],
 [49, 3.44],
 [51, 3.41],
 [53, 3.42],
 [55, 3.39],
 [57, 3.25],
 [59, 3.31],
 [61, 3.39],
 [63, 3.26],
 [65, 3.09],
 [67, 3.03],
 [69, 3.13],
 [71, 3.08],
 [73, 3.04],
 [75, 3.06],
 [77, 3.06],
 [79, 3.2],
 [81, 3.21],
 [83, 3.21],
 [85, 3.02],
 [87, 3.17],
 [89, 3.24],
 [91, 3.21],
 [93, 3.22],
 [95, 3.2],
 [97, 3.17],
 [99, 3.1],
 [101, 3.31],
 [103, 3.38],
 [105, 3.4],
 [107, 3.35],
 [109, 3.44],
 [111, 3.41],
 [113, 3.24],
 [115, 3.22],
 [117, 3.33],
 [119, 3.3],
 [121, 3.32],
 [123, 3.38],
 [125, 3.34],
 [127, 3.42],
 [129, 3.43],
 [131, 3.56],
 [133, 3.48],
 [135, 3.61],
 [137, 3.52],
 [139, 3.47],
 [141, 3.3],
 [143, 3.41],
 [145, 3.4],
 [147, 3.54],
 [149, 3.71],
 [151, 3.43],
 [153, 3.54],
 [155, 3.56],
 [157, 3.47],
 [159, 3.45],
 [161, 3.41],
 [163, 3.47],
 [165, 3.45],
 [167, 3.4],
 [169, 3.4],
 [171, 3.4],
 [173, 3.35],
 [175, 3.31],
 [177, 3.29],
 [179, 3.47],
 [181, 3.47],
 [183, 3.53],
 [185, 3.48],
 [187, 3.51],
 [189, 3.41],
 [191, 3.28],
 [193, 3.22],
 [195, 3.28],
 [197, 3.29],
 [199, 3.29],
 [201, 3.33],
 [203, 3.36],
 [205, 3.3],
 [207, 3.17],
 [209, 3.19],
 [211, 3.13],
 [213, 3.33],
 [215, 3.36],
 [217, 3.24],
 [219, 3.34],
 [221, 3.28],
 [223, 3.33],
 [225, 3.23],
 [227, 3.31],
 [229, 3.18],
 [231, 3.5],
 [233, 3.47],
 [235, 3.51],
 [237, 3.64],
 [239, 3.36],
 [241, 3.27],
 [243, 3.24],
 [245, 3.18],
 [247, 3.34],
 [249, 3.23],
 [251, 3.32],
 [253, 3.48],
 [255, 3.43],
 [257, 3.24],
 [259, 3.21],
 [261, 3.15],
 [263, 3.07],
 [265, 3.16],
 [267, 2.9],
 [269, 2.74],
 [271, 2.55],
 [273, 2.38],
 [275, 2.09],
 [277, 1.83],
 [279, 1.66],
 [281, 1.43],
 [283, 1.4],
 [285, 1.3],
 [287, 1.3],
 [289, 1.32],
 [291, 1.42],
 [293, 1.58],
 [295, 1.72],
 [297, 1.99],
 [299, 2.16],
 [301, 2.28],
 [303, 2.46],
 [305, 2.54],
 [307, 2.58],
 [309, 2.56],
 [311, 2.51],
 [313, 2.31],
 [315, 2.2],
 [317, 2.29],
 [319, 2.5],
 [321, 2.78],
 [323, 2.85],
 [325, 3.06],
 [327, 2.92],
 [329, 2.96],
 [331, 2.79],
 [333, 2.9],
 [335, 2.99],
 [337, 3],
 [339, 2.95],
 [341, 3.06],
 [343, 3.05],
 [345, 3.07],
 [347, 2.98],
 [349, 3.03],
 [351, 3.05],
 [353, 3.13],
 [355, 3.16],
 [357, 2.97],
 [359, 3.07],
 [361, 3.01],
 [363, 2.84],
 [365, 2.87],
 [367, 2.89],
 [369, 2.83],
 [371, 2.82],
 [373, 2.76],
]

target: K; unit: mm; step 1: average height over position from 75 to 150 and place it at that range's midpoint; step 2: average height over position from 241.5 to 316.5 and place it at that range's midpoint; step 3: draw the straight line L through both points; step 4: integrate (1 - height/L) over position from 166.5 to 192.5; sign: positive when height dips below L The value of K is -3.8 mm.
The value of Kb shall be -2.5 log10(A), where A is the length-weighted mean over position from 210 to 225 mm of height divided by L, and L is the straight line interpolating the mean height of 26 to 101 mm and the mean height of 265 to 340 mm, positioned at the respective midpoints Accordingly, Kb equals -0.23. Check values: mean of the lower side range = 3.26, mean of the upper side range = 2.31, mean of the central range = 3.28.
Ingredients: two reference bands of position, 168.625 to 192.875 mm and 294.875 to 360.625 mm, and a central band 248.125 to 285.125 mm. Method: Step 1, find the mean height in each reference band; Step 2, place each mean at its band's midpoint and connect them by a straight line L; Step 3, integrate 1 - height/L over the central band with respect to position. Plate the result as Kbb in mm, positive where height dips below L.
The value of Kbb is 4.75 mm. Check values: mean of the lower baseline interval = 3.4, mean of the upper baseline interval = 2.74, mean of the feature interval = 2.64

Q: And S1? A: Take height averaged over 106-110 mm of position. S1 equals 3.4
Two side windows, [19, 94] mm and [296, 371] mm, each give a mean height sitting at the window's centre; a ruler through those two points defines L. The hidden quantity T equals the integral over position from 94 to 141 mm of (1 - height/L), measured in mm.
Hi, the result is -2.9 mm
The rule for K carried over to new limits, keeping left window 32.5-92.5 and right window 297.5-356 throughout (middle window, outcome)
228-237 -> -1.55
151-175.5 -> -2.94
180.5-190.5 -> -1.47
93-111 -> -0.63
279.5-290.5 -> 5.70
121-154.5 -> -3.79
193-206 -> -1.31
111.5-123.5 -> -0.55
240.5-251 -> -1.25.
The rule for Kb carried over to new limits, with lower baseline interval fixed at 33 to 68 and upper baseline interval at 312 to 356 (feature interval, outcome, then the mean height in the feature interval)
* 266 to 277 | 0.20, 2.47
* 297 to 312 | 0.21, 2.41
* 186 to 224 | -0.07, 3.3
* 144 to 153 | -0.11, 3.52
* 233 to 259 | -0.12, 3.35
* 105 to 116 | -0.03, 3.34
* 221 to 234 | -0.10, 3.33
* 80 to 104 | 0.02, 3.2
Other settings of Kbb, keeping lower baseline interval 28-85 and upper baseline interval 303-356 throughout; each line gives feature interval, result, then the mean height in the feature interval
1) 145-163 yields -2.3 mm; 3.51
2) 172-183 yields -1.2 mm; 3.39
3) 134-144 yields -1.0 mm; 3.46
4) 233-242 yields -1.5 mm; 3.45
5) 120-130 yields -0.7 mm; 3.38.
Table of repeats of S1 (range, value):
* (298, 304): 2.3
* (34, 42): 3.37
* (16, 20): 3.25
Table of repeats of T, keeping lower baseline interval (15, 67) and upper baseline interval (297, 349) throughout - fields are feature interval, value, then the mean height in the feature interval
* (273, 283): 3.7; 1.78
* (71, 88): 0.7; 3.12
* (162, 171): -1.1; 3.43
